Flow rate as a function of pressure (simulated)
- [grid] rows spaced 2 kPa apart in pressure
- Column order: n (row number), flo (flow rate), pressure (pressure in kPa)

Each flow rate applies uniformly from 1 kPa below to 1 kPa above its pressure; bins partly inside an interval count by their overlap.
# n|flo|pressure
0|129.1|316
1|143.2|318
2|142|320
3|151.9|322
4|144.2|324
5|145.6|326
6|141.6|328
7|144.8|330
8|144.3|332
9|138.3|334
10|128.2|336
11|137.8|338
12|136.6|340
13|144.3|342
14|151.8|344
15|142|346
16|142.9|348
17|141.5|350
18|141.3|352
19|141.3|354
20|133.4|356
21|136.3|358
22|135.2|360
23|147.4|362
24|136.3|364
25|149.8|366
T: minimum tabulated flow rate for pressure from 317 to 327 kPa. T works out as 142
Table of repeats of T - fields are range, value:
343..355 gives 141.3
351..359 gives 133.4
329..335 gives 138.3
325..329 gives 141.6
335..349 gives 128.2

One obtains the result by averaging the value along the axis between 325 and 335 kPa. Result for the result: 143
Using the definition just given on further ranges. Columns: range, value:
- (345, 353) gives 142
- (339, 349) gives 144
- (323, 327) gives 145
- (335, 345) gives 140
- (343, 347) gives 147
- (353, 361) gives 137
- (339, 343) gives 140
